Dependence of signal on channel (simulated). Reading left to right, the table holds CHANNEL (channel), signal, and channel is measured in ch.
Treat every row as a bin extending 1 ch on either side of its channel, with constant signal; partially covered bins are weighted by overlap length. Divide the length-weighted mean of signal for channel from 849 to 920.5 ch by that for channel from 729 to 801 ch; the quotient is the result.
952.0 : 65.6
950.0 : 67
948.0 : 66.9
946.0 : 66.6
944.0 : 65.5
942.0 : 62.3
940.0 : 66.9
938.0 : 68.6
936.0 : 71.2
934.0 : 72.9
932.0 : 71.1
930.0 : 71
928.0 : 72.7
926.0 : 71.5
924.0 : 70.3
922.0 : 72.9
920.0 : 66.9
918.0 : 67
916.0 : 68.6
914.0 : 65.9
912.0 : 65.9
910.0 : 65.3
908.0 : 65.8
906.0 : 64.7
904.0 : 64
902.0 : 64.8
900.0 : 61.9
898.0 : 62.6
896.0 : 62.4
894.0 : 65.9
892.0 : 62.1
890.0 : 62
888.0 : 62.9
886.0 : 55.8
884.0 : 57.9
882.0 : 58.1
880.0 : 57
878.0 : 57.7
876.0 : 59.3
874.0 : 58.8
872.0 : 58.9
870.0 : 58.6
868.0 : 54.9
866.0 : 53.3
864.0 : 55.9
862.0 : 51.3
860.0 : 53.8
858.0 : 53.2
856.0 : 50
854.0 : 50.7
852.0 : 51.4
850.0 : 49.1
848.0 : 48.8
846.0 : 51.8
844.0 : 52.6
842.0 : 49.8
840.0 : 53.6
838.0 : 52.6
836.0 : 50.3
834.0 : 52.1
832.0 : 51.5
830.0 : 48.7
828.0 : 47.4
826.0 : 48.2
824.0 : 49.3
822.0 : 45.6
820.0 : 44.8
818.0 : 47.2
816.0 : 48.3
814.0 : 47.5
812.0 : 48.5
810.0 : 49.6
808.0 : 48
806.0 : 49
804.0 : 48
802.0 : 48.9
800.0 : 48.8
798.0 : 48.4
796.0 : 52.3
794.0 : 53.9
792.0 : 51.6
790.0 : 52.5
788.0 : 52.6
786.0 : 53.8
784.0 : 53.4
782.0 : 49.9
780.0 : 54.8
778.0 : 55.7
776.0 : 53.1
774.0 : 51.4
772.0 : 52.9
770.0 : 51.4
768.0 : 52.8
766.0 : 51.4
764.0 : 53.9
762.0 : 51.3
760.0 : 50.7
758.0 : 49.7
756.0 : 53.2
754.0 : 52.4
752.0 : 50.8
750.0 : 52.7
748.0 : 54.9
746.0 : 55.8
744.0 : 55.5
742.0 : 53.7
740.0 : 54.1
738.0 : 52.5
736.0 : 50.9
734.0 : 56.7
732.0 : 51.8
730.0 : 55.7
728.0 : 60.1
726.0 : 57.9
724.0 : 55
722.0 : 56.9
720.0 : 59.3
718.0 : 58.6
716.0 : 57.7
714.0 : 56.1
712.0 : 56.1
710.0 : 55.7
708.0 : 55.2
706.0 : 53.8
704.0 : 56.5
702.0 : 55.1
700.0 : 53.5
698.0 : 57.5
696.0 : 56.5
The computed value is 1.1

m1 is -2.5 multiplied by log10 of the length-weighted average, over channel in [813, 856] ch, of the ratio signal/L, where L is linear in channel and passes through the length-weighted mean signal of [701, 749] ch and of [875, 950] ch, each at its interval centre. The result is 0.23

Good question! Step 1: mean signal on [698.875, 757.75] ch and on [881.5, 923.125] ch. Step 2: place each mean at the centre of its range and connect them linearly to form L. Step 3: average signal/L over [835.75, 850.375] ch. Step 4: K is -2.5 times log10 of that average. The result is 0.19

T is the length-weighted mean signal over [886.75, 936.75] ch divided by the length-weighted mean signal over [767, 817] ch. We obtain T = 1.31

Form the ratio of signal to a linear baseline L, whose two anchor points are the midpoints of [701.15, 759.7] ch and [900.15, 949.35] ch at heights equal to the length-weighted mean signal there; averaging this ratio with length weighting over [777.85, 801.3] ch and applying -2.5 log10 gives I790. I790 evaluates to 0.13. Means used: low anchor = 54.9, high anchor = 67.8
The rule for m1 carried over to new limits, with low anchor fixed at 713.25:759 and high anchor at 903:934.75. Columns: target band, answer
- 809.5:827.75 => 0.27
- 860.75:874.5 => 0.16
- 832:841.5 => 0.20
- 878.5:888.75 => 0.13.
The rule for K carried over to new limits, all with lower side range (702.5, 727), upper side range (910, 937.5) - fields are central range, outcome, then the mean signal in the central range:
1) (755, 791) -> 0.15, 52.5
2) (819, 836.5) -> 0.29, 48.6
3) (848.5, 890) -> 0.19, 55.5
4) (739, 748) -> 0.07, 54.8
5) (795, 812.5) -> 0.26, 49.1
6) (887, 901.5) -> 0.08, 62.9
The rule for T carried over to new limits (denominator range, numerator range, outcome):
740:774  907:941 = 1.31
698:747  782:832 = 0.89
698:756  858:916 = 1.09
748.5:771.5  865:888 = 1.11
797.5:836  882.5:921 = 1.32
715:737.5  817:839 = 0.87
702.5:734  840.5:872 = 0.93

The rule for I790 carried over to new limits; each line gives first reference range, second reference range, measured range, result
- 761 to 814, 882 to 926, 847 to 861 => 0.16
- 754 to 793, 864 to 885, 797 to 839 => 0.12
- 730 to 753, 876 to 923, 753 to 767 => 0.06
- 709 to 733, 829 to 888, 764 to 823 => 0.09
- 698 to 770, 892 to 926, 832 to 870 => 0.19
